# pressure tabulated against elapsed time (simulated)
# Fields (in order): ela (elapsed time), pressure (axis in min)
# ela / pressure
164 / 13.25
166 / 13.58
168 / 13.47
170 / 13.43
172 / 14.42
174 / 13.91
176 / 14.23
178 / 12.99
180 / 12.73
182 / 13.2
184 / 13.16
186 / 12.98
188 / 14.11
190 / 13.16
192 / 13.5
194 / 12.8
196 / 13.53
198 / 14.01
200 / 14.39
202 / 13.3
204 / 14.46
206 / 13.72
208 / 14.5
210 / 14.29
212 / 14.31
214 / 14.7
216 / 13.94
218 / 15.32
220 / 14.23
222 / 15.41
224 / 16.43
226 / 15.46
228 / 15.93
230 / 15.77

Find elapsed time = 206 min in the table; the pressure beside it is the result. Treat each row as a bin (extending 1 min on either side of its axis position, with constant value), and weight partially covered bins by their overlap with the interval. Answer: 13.72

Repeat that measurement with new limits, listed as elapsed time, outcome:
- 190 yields 13.16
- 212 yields 14.31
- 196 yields 13.53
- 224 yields 16.43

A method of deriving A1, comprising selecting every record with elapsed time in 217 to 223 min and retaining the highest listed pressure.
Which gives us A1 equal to 15.41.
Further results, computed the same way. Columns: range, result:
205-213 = 14.5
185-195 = 14.11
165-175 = 14.42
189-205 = 14.46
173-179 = 14.23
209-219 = 15.32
